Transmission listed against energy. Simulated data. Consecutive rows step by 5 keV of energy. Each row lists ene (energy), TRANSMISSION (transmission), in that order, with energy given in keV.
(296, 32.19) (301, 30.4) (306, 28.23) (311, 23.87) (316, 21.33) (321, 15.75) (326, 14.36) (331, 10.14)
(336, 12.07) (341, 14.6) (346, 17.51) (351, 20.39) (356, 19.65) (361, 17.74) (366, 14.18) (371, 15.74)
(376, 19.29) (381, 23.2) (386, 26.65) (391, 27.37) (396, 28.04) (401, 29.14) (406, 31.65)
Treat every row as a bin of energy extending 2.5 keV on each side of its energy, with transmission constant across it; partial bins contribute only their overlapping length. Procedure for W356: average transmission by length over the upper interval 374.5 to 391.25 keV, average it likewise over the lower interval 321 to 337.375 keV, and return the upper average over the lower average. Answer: 1.9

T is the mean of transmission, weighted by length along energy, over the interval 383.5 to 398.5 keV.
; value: 27.4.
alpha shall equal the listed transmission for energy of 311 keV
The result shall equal 23.87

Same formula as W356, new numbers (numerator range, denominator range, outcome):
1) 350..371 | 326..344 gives 1.38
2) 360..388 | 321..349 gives 1.38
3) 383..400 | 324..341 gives 2.19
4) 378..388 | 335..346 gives 1.70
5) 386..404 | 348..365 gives 1.50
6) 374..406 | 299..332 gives 1.25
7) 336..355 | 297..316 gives 0.63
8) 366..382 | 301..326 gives 0.82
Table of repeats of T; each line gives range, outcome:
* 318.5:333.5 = 13.4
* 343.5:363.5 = 18.8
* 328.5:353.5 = 14.9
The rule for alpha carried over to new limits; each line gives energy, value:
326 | 14.36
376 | 19.29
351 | 20.39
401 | 29.14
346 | 17.51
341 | 14.6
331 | 10.14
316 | 21.33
